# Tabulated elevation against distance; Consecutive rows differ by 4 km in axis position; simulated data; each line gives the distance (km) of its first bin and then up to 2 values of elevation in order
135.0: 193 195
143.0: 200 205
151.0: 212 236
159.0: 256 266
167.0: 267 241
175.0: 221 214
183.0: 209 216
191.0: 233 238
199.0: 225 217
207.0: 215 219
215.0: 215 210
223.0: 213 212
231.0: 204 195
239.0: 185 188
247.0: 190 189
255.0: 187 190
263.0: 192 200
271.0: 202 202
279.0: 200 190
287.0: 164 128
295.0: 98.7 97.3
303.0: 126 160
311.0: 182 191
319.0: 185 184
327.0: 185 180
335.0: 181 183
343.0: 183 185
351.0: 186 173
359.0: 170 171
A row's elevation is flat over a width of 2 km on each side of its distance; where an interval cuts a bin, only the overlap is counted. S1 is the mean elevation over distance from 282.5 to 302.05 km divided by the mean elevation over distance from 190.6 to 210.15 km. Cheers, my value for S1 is 0.58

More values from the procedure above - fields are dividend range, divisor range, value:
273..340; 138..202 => 0.73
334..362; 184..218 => 0.81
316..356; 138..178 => 0.79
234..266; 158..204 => 0.81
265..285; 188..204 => 0.87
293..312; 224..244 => 0.66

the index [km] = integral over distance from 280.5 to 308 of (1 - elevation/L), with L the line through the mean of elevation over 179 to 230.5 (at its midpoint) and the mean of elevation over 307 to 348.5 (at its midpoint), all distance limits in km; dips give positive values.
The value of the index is 7.8 km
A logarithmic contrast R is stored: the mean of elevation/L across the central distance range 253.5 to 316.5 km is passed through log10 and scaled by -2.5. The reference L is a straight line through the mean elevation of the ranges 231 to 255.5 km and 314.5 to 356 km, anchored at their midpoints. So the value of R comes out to 0.111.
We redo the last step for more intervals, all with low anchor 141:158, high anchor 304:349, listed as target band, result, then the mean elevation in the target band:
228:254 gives 0.03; 192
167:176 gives -0.14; 240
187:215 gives -0.09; 223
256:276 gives -0.02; 196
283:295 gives 0.28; 145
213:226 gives -0.06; 213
